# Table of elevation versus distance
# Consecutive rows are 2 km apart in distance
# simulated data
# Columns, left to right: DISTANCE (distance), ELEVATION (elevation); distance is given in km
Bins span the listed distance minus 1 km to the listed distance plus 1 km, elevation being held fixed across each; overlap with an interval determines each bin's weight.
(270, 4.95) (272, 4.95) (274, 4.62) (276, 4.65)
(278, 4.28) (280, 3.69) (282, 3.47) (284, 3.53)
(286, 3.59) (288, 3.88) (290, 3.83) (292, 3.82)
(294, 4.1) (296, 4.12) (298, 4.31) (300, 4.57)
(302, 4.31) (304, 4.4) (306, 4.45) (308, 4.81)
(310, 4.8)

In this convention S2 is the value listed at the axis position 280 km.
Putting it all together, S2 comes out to 3.69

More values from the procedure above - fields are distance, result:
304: 4.4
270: 4.95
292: 3.82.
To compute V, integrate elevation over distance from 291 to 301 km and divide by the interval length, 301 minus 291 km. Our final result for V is 4.18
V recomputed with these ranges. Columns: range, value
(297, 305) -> 4.4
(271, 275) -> 4.79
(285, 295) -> 3.84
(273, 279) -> 4.52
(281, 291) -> 3.66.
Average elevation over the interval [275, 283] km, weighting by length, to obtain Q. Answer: 4.02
